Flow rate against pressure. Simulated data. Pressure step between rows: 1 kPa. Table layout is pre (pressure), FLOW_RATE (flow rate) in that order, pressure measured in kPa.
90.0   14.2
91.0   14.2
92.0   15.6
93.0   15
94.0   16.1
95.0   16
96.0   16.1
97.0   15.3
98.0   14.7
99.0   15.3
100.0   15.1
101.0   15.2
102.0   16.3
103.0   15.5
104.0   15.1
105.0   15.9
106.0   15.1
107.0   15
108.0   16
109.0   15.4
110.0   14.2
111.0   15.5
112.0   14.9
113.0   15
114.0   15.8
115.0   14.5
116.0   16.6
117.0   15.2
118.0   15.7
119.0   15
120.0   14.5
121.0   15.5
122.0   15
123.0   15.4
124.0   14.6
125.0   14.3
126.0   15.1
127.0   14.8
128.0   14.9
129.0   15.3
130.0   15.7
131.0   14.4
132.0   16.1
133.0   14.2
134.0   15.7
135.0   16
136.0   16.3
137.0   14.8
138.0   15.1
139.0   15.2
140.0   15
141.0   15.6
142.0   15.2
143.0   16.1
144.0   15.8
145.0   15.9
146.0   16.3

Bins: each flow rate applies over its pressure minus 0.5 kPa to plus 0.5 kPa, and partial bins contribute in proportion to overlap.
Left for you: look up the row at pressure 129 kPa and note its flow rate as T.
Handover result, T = 15.3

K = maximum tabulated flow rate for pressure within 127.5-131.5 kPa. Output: 15.7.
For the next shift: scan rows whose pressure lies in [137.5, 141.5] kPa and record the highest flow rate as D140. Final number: 15.6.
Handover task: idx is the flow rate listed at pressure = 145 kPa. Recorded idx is 15.9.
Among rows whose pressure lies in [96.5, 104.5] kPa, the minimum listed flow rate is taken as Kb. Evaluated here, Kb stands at 14.7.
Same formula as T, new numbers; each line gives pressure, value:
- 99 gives 15.3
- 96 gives 16.1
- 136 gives 16.3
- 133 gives 14.2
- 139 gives 15.2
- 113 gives 15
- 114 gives 15.8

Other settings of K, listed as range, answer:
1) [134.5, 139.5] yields 16.3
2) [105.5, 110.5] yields 16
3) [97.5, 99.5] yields 15.3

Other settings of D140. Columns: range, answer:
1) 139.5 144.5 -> 16.1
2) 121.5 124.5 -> 15.4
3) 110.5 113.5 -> 15.5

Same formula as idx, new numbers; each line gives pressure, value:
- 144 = 15.8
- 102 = 16.3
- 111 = 15.5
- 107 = 15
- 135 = 16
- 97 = 15.3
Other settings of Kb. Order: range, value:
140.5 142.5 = 15.2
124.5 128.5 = 14.3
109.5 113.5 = 14.2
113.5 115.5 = 14.5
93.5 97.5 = 15.3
